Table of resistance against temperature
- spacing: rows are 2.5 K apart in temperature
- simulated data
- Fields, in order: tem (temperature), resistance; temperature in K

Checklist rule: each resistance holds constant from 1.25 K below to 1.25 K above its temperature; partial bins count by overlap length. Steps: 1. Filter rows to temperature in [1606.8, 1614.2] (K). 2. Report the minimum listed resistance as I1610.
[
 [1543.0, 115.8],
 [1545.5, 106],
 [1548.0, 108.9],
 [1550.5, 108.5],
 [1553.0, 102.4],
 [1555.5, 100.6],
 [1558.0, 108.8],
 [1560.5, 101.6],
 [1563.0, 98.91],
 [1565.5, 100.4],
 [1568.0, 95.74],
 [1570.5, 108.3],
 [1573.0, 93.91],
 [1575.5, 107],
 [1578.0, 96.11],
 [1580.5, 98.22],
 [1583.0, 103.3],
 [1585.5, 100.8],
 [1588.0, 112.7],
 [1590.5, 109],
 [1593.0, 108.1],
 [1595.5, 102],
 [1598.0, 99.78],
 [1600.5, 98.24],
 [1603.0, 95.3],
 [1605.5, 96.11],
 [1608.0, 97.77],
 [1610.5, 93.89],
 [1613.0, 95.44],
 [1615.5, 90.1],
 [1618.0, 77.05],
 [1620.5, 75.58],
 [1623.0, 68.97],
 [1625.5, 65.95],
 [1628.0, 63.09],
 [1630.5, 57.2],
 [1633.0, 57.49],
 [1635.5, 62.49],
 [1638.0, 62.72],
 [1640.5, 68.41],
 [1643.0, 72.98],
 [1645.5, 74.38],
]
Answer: 93.89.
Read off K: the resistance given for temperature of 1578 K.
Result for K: 96.11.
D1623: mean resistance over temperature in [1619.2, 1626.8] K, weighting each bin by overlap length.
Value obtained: 70.2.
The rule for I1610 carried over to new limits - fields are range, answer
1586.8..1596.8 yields 102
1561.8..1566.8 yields 98.91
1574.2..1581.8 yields 96.11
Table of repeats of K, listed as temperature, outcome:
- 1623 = 68.97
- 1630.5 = 57.2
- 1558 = 108.8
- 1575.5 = 107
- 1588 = 112.7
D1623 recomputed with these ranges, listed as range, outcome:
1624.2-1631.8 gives 62.1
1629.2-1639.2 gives 60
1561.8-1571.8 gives 101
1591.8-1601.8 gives 102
